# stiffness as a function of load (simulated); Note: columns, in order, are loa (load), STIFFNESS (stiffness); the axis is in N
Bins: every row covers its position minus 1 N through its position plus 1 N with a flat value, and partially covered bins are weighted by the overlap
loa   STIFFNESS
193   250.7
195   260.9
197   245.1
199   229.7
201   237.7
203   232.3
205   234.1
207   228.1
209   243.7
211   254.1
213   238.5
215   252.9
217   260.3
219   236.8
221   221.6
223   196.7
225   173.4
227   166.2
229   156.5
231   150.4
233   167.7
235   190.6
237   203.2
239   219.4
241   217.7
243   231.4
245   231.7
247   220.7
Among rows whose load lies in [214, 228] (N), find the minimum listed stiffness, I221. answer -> 166.2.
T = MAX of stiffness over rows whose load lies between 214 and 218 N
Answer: 260.3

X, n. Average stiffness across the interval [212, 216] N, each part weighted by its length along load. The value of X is 246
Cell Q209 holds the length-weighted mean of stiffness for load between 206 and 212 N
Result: 242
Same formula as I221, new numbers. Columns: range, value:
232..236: 167.7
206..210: 228.1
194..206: 229.7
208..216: 238.5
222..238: 150.4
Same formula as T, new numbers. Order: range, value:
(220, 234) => 221.6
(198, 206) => 237.7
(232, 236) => 190.6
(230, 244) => 231.4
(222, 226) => 196.7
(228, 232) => 156.5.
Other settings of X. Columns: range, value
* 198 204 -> 233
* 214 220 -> 250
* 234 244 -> 212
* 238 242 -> 219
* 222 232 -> 169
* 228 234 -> 158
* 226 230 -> 161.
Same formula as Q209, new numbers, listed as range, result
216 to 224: 229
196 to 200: 237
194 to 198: 253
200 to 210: 235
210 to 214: 246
